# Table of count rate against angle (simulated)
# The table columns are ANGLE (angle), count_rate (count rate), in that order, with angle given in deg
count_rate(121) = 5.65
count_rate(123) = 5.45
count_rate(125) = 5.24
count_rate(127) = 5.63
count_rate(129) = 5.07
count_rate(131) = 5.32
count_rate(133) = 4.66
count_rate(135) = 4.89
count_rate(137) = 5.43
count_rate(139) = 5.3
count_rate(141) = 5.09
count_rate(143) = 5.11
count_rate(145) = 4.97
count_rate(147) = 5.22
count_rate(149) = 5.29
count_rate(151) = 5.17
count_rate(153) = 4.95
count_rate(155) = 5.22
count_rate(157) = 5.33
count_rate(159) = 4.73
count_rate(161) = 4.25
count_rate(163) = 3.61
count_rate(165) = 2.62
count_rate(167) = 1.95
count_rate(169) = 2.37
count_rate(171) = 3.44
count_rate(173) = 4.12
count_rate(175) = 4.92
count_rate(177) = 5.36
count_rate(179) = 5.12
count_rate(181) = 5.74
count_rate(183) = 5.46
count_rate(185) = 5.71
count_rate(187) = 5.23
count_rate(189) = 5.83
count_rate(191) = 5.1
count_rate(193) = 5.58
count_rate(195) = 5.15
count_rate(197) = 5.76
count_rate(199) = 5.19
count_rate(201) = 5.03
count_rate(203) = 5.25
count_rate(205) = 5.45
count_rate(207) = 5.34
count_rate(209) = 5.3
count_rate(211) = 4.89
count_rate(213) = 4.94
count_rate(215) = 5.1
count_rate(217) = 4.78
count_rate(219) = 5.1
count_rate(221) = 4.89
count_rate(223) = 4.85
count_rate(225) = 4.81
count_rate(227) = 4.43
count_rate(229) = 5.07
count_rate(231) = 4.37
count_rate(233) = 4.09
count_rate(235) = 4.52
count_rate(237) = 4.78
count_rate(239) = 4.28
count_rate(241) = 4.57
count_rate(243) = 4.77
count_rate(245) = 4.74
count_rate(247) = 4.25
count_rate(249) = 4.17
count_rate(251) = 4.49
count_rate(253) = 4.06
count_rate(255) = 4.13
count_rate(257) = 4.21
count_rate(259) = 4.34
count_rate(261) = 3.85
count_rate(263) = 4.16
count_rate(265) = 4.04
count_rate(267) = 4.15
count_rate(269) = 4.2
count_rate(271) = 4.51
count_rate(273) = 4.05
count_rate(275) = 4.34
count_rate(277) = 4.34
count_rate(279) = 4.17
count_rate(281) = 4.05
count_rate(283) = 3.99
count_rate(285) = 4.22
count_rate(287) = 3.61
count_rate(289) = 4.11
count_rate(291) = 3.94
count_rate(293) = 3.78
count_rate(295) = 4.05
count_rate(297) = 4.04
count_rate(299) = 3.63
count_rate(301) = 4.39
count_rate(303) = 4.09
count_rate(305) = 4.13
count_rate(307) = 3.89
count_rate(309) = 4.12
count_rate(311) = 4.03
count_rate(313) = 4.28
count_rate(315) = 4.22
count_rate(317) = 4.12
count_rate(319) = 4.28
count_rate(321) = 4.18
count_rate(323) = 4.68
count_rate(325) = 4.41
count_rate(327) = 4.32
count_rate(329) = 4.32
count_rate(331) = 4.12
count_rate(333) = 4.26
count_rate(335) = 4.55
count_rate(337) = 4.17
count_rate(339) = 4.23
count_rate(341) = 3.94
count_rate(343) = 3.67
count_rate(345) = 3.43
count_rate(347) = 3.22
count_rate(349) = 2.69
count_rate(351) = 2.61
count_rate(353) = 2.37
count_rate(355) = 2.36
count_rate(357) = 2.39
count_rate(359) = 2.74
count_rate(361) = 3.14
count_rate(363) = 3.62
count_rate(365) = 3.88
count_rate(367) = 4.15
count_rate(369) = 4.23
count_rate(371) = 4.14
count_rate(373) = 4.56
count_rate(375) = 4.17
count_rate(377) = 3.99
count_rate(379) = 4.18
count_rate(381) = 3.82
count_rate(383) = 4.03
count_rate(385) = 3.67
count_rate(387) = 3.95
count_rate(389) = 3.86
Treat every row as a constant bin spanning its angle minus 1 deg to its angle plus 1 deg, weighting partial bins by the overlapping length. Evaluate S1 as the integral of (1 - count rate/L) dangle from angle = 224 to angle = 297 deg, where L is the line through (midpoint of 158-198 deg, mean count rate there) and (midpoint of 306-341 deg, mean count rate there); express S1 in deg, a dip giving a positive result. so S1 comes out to 2.2 deg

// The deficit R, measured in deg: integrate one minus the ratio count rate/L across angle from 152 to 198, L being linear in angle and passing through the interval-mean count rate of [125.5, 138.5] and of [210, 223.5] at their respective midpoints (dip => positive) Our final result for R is 3.41 deg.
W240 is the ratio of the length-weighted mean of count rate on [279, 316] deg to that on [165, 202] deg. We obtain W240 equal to 0.84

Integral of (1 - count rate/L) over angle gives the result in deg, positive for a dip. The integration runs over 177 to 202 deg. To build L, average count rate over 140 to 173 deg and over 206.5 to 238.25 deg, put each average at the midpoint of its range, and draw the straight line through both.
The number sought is -4.6 deg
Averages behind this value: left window 4.33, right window 4.82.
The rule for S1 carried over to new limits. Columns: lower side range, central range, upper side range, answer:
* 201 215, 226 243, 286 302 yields 0.9 deg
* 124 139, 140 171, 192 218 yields 5.0 deg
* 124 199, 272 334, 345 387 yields -3.4 deg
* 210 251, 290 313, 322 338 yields 2.2 deg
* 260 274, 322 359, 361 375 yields 4.0 deg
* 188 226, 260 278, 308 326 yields 1.8 deg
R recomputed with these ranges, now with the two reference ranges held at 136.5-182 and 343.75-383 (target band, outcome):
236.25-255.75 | -1.5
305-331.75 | -3.7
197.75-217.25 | -3.8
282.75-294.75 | -0.2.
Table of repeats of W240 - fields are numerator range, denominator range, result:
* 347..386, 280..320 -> 0.87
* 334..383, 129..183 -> 0.78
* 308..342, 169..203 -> 0.83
